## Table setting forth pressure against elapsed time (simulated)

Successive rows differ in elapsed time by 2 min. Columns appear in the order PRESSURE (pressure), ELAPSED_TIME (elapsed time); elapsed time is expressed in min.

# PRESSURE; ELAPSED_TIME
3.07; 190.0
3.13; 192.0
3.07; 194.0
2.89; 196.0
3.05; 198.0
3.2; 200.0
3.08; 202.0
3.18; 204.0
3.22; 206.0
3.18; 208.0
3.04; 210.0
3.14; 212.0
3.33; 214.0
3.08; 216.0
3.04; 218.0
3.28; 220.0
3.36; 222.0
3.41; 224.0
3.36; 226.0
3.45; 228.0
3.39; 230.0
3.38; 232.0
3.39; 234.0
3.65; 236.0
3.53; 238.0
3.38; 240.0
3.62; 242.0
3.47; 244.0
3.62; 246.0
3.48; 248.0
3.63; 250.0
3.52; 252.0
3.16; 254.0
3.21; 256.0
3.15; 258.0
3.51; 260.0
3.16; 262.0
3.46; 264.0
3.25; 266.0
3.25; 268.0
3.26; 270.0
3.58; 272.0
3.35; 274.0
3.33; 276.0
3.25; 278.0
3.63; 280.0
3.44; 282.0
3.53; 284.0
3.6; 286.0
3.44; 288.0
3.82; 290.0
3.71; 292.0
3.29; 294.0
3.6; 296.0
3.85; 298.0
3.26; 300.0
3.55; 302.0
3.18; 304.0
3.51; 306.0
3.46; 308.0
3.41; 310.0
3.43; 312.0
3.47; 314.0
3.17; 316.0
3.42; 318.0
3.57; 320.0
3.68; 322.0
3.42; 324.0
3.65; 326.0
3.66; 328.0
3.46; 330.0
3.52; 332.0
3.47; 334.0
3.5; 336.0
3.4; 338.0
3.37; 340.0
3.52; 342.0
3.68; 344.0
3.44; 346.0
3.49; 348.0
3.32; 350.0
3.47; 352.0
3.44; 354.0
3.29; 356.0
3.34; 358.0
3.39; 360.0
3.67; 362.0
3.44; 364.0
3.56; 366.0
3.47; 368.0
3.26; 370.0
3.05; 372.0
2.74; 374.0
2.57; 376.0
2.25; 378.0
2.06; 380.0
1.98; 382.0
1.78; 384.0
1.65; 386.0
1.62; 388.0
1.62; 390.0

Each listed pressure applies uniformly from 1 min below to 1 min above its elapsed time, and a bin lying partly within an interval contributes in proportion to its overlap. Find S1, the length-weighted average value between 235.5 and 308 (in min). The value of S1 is 3.45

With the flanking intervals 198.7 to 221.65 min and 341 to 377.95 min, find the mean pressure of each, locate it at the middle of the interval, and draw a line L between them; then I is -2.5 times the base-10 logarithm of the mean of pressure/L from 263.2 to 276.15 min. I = -0.04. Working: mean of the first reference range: 3.17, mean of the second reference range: 3.31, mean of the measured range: 3.35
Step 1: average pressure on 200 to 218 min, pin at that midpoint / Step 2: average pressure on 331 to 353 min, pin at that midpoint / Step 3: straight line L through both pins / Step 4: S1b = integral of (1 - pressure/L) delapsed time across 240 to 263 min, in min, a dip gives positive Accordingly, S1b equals -1.1 min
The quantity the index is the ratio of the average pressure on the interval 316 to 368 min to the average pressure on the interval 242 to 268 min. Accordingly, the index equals 1.03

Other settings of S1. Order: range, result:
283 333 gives 3.51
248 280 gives 3.35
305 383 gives 3.31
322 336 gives 3.54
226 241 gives 3.45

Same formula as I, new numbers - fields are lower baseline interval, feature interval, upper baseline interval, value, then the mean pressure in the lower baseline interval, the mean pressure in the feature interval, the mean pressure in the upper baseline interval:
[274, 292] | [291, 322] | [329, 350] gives 0.009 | 3.51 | 3.47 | 3.48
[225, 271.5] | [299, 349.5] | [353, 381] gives -0.082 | 3.41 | 3.47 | 3.11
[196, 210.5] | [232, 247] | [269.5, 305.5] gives -0.075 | 3.12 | 3.51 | 3.49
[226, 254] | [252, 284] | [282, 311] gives 0.049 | 3.48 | 3.34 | 3.51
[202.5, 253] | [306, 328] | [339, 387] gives -0.105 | 3.36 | 3.48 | 3.05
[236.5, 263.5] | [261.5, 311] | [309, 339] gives 0.001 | 3.42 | 3.45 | 3.48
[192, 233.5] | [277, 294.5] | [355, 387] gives -0.163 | 3.21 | 3.53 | 2.84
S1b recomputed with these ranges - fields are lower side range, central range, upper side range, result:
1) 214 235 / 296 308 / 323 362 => -0.2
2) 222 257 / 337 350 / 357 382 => -1.5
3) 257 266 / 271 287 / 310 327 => -0.5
